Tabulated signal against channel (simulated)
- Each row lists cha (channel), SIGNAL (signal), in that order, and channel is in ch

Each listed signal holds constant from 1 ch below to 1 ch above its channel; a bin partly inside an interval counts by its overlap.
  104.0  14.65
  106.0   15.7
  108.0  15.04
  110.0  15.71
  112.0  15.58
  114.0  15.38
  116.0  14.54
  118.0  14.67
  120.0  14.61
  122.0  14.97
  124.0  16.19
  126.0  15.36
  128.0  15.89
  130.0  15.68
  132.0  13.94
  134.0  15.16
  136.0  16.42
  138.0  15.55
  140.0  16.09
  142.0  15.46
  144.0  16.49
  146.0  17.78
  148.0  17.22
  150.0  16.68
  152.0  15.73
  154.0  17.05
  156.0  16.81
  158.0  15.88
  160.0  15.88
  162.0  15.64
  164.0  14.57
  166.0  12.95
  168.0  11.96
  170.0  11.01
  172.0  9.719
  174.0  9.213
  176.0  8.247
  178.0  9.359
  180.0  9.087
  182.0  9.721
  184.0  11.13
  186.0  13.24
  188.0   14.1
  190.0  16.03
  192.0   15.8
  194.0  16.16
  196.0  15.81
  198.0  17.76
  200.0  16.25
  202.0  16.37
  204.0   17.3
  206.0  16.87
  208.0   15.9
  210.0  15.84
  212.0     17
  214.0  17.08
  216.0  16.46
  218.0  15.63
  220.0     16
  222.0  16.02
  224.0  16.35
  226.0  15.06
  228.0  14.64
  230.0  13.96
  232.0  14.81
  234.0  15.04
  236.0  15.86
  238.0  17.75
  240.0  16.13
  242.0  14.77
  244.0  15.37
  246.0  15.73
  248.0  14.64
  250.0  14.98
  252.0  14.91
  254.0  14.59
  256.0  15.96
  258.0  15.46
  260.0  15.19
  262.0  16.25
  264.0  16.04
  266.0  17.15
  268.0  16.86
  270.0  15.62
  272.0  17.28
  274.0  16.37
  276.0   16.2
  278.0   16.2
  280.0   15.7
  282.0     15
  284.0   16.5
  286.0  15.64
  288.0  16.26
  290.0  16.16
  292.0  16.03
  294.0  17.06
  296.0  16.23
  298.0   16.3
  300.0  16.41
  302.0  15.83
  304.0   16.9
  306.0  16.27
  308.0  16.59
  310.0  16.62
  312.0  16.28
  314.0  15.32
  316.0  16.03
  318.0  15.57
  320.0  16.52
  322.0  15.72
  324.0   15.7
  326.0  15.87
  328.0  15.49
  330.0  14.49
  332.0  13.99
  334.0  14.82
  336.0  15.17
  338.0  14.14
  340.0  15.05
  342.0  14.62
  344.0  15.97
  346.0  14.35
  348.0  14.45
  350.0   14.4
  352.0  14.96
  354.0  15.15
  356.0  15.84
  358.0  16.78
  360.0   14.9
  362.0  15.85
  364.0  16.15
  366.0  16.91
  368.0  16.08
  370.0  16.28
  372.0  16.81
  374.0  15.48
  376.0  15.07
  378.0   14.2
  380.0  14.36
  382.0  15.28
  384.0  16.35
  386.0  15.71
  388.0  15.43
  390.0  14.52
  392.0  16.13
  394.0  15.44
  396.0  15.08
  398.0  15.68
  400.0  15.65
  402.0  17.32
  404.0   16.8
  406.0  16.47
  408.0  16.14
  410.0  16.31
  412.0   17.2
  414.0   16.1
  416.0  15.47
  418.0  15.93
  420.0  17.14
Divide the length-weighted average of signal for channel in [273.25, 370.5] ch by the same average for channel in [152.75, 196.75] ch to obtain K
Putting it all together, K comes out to 1.20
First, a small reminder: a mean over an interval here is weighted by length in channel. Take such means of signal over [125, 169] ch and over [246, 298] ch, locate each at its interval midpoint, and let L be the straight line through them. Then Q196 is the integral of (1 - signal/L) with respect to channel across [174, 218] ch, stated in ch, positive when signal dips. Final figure 3.7 ch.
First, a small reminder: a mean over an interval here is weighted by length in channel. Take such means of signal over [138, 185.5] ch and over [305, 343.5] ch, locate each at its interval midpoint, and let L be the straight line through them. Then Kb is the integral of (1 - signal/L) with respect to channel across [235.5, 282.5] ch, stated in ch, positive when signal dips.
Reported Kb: -3.4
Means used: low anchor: 13.7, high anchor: 15.5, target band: 15.8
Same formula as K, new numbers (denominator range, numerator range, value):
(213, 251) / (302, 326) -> 1.03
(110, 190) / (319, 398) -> 1.08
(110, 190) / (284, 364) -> 1.10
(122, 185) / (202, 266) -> 1.11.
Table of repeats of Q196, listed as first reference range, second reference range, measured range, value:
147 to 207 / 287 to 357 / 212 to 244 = -2.4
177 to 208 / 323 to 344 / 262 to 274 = -1.5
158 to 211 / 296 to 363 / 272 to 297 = -2.0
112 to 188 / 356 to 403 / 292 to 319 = -1.8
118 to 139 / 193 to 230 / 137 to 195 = 6.5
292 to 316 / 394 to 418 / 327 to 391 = 3.7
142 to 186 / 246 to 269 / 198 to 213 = -2.2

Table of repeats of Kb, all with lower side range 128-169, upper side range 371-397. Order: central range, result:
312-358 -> 0.6 ch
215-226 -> -0.3 ch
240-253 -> 0.3 ch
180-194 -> 2.1 ch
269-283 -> -0.5 ch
